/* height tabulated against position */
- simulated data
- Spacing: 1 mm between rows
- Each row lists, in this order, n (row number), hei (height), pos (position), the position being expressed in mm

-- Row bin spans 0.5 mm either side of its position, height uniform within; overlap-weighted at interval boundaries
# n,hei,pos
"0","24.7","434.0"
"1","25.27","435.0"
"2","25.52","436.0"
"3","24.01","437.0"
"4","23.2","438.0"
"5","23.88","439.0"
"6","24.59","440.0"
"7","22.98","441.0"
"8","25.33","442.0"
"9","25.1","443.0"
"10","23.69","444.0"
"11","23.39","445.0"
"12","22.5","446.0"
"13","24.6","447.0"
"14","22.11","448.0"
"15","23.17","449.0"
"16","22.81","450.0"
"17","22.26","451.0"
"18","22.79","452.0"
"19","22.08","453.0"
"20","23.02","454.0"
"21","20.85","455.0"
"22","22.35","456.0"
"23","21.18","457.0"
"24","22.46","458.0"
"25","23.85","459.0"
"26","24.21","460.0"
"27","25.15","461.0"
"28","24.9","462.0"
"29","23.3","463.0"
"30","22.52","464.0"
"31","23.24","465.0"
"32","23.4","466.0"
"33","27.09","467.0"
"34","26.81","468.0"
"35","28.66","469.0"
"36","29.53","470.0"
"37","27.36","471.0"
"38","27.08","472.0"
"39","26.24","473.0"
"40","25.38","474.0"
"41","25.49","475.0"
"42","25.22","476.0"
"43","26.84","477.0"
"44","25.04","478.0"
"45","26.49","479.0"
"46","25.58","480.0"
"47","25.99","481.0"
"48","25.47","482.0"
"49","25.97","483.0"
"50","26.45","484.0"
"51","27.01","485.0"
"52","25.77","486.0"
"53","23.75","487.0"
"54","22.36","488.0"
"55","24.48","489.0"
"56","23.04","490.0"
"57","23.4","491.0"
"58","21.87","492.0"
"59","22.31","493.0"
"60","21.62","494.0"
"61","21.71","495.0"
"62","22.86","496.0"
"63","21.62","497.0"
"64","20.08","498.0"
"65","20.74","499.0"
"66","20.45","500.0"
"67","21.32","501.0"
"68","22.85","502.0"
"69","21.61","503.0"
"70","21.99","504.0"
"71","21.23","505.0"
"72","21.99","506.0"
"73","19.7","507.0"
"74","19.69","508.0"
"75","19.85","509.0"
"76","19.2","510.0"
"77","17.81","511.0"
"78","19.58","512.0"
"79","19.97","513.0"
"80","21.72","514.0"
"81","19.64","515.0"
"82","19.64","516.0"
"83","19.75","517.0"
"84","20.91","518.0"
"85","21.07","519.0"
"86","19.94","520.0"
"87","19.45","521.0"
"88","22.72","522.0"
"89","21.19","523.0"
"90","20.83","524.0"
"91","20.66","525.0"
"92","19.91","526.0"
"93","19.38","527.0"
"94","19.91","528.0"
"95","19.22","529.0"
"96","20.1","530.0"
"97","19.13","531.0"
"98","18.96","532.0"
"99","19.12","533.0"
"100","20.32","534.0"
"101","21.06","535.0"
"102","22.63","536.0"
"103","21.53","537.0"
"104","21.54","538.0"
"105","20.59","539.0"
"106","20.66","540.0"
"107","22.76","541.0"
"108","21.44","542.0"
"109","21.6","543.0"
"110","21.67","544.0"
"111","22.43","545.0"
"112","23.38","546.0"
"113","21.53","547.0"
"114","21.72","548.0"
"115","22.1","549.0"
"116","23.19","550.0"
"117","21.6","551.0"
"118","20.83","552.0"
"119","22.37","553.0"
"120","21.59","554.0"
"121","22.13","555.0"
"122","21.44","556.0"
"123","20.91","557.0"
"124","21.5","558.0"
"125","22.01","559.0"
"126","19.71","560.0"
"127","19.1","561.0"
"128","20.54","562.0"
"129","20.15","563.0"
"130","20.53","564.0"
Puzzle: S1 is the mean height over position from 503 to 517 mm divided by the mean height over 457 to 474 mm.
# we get 0.80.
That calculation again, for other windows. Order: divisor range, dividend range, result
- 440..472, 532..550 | 0.90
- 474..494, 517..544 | 0.83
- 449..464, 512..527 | 0.89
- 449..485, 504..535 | 0.81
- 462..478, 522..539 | 0.79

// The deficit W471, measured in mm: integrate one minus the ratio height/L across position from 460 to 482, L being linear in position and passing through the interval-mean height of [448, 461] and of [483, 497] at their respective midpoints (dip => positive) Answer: -2.51 mm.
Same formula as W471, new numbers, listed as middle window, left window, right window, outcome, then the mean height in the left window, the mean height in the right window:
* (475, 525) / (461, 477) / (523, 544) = 2.3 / 25.8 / 20.6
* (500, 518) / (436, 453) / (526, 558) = 1.2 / 23.5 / 21.2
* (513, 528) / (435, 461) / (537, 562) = 1.1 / 23.4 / 21.6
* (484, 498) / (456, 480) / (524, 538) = 0.1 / 25.2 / 20.2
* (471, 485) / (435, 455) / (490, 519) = -2.5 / 23.5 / 20.9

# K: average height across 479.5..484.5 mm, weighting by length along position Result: 25.9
